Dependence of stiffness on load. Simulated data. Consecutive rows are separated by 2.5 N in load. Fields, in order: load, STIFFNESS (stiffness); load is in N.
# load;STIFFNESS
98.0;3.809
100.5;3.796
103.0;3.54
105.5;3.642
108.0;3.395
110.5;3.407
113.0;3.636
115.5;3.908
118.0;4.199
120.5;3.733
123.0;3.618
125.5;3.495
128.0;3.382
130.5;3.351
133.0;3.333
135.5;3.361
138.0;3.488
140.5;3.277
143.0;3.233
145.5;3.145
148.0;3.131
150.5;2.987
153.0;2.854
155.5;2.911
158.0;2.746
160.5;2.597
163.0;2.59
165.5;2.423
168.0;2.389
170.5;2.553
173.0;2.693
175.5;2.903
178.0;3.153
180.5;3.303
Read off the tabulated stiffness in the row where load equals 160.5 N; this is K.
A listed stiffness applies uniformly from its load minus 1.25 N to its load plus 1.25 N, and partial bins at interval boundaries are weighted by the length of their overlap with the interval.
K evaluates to 2.597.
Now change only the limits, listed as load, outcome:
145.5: 3.145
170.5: 2.553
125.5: 3.495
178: 3.153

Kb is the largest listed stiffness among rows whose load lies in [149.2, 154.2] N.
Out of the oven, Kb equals 2.987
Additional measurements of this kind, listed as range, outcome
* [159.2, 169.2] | 2.597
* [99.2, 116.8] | 3.908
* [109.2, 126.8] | 4.199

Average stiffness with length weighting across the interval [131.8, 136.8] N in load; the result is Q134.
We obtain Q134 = 3.35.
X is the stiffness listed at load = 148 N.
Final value 3.131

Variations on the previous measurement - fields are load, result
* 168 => 2.389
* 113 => 3.636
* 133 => 3.333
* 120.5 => 3.733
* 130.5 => 3.351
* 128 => 3.382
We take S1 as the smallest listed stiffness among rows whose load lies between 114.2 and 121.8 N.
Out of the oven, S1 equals 3.733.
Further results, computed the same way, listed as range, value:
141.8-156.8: 2.854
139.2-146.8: 3.145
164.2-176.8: 2.389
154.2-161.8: 2.597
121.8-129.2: 3.382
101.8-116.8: 3.395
